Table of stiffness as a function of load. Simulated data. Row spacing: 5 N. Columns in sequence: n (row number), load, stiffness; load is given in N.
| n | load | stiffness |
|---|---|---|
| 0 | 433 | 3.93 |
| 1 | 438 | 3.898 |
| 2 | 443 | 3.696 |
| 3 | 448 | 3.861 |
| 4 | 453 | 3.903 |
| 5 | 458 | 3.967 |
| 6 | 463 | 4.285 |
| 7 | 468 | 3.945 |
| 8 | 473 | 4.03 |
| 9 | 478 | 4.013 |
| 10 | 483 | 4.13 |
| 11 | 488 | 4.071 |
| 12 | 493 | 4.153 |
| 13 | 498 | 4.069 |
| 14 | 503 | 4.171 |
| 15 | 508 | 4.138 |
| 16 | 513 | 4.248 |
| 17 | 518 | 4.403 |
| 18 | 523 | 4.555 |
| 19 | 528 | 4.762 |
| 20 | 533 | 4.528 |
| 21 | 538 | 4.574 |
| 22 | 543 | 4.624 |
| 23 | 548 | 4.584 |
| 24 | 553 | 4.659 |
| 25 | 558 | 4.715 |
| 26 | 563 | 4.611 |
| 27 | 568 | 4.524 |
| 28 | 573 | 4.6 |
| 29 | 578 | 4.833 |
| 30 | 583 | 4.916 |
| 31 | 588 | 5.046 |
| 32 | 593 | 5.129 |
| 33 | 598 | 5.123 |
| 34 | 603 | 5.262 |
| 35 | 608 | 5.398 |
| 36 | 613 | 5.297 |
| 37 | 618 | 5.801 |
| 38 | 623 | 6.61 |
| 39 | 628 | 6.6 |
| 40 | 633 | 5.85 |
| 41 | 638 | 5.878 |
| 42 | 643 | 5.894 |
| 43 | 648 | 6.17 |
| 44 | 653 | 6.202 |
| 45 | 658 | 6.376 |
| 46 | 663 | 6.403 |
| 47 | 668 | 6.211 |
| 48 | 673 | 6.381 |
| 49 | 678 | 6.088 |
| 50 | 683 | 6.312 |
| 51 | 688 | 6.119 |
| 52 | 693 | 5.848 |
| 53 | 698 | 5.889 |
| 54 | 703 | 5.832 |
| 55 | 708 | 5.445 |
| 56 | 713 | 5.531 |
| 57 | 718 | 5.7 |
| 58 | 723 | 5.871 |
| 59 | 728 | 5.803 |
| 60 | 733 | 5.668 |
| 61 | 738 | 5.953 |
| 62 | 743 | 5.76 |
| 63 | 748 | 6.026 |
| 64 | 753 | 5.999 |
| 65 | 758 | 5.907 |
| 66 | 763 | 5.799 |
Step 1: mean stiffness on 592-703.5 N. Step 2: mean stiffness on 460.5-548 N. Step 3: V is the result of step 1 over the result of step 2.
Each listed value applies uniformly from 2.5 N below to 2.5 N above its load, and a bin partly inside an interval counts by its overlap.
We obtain 1.39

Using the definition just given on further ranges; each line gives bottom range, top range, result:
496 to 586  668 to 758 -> 1.30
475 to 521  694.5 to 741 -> 1.38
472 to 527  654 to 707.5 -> 1.46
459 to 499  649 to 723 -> 1.47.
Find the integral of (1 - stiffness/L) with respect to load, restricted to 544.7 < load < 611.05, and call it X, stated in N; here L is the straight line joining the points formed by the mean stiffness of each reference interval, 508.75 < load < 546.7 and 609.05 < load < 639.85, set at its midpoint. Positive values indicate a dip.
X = 5.0 N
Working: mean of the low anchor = 4.51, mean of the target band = 4.88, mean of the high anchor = 5.98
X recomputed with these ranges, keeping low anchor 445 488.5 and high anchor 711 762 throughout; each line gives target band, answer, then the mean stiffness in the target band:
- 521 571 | -0.8 N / 4.61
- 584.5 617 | -2.1 N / 5.23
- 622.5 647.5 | -4.8 N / 6.13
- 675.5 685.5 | -1.4 N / 6.2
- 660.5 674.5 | -2.5 N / 6.33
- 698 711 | -0.2 N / 5.68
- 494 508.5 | 0.4 N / 4.13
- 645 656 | -2.0 N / 6.18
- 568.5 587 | -0.1 N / 4.78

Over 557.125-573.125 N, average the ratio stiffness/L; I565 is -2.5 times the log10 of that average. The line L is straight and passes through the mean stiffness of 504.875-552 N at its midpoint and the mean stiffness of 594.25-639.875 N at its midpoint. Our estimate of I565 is 0.09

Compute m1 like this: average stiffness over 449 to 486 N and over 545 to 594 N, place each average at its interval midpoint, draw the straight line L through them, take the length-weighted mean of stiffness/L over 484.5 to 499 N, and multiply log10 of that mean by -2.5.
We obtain 0.03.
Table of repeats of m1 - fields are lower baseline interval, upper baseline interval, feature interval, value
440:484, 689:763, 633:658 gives -0.15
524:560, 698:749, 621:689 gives -0.17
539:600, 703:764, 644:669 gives -0.18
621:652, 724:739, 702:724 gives 0.04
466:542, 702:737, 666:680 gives -0.16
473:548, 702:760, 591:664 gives -0.15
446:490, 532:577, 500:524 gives 0.01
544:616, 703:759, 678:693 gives -0.11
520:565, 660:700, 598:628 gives -0.06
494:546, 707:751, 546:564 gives 0.00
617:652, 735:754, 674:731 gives 0.02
